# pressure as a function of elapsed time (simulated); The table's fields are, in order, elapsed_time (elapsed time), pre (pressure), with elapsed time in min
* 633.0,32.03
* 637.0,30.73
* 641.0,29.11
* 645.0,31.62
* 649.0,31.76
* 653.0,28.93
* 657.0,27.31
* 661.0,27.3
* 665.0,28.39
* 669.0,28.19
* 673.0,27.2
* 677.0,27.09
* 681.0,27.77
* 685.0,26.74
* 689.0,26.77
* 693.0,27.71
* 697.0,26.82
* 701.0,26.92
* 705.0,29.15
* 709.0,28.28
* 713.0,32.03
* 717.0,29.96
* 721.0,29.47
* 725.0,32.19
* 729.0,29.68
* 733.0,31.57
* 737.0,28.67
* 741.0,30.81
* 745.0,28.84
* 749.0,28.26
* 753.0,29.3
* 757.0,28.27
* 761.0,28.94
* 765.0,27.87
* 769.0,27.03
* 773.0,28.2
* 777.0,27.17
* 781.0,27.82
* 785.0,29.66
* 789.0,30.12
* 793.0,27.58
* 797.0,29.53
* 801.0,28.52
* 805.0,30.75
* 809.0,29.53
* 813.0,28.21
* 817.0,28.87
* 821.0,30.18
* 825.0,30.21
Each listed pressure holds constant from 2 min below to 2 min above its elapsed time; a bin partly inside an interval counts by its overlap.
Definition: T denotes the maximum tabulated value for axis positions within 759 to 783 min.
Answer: 28.94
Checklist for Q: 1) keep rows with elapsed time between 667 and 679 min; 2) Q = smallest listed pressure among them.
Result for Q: 27.09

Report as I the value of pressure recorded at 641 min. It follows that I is 29.11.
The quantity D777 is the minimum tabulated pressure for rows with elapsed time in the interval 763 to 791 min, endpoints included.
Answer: 27.03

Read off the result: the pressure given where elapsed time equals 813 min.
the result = 28.21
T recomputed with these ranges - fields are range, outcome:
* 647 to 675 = 31.76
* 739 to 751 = 30.81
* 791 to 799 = 29.53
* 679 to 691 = 27.77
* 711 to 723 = 32.03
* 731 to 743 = 31.57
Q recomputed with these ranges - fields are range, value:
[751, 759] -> 28.27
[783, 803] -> 27.58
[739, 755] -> 28.26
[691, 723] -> 26.82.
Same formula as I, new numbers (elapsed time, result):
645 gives 31.62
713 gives 32.03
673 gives 27.2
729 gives 29.68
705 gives 29.15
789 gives 30.12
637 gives 30.73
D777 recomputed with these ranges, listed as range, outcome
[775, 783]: 27.17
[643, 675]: 27.2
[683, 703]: 26.74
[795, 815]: 28.21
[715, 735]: 29.47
